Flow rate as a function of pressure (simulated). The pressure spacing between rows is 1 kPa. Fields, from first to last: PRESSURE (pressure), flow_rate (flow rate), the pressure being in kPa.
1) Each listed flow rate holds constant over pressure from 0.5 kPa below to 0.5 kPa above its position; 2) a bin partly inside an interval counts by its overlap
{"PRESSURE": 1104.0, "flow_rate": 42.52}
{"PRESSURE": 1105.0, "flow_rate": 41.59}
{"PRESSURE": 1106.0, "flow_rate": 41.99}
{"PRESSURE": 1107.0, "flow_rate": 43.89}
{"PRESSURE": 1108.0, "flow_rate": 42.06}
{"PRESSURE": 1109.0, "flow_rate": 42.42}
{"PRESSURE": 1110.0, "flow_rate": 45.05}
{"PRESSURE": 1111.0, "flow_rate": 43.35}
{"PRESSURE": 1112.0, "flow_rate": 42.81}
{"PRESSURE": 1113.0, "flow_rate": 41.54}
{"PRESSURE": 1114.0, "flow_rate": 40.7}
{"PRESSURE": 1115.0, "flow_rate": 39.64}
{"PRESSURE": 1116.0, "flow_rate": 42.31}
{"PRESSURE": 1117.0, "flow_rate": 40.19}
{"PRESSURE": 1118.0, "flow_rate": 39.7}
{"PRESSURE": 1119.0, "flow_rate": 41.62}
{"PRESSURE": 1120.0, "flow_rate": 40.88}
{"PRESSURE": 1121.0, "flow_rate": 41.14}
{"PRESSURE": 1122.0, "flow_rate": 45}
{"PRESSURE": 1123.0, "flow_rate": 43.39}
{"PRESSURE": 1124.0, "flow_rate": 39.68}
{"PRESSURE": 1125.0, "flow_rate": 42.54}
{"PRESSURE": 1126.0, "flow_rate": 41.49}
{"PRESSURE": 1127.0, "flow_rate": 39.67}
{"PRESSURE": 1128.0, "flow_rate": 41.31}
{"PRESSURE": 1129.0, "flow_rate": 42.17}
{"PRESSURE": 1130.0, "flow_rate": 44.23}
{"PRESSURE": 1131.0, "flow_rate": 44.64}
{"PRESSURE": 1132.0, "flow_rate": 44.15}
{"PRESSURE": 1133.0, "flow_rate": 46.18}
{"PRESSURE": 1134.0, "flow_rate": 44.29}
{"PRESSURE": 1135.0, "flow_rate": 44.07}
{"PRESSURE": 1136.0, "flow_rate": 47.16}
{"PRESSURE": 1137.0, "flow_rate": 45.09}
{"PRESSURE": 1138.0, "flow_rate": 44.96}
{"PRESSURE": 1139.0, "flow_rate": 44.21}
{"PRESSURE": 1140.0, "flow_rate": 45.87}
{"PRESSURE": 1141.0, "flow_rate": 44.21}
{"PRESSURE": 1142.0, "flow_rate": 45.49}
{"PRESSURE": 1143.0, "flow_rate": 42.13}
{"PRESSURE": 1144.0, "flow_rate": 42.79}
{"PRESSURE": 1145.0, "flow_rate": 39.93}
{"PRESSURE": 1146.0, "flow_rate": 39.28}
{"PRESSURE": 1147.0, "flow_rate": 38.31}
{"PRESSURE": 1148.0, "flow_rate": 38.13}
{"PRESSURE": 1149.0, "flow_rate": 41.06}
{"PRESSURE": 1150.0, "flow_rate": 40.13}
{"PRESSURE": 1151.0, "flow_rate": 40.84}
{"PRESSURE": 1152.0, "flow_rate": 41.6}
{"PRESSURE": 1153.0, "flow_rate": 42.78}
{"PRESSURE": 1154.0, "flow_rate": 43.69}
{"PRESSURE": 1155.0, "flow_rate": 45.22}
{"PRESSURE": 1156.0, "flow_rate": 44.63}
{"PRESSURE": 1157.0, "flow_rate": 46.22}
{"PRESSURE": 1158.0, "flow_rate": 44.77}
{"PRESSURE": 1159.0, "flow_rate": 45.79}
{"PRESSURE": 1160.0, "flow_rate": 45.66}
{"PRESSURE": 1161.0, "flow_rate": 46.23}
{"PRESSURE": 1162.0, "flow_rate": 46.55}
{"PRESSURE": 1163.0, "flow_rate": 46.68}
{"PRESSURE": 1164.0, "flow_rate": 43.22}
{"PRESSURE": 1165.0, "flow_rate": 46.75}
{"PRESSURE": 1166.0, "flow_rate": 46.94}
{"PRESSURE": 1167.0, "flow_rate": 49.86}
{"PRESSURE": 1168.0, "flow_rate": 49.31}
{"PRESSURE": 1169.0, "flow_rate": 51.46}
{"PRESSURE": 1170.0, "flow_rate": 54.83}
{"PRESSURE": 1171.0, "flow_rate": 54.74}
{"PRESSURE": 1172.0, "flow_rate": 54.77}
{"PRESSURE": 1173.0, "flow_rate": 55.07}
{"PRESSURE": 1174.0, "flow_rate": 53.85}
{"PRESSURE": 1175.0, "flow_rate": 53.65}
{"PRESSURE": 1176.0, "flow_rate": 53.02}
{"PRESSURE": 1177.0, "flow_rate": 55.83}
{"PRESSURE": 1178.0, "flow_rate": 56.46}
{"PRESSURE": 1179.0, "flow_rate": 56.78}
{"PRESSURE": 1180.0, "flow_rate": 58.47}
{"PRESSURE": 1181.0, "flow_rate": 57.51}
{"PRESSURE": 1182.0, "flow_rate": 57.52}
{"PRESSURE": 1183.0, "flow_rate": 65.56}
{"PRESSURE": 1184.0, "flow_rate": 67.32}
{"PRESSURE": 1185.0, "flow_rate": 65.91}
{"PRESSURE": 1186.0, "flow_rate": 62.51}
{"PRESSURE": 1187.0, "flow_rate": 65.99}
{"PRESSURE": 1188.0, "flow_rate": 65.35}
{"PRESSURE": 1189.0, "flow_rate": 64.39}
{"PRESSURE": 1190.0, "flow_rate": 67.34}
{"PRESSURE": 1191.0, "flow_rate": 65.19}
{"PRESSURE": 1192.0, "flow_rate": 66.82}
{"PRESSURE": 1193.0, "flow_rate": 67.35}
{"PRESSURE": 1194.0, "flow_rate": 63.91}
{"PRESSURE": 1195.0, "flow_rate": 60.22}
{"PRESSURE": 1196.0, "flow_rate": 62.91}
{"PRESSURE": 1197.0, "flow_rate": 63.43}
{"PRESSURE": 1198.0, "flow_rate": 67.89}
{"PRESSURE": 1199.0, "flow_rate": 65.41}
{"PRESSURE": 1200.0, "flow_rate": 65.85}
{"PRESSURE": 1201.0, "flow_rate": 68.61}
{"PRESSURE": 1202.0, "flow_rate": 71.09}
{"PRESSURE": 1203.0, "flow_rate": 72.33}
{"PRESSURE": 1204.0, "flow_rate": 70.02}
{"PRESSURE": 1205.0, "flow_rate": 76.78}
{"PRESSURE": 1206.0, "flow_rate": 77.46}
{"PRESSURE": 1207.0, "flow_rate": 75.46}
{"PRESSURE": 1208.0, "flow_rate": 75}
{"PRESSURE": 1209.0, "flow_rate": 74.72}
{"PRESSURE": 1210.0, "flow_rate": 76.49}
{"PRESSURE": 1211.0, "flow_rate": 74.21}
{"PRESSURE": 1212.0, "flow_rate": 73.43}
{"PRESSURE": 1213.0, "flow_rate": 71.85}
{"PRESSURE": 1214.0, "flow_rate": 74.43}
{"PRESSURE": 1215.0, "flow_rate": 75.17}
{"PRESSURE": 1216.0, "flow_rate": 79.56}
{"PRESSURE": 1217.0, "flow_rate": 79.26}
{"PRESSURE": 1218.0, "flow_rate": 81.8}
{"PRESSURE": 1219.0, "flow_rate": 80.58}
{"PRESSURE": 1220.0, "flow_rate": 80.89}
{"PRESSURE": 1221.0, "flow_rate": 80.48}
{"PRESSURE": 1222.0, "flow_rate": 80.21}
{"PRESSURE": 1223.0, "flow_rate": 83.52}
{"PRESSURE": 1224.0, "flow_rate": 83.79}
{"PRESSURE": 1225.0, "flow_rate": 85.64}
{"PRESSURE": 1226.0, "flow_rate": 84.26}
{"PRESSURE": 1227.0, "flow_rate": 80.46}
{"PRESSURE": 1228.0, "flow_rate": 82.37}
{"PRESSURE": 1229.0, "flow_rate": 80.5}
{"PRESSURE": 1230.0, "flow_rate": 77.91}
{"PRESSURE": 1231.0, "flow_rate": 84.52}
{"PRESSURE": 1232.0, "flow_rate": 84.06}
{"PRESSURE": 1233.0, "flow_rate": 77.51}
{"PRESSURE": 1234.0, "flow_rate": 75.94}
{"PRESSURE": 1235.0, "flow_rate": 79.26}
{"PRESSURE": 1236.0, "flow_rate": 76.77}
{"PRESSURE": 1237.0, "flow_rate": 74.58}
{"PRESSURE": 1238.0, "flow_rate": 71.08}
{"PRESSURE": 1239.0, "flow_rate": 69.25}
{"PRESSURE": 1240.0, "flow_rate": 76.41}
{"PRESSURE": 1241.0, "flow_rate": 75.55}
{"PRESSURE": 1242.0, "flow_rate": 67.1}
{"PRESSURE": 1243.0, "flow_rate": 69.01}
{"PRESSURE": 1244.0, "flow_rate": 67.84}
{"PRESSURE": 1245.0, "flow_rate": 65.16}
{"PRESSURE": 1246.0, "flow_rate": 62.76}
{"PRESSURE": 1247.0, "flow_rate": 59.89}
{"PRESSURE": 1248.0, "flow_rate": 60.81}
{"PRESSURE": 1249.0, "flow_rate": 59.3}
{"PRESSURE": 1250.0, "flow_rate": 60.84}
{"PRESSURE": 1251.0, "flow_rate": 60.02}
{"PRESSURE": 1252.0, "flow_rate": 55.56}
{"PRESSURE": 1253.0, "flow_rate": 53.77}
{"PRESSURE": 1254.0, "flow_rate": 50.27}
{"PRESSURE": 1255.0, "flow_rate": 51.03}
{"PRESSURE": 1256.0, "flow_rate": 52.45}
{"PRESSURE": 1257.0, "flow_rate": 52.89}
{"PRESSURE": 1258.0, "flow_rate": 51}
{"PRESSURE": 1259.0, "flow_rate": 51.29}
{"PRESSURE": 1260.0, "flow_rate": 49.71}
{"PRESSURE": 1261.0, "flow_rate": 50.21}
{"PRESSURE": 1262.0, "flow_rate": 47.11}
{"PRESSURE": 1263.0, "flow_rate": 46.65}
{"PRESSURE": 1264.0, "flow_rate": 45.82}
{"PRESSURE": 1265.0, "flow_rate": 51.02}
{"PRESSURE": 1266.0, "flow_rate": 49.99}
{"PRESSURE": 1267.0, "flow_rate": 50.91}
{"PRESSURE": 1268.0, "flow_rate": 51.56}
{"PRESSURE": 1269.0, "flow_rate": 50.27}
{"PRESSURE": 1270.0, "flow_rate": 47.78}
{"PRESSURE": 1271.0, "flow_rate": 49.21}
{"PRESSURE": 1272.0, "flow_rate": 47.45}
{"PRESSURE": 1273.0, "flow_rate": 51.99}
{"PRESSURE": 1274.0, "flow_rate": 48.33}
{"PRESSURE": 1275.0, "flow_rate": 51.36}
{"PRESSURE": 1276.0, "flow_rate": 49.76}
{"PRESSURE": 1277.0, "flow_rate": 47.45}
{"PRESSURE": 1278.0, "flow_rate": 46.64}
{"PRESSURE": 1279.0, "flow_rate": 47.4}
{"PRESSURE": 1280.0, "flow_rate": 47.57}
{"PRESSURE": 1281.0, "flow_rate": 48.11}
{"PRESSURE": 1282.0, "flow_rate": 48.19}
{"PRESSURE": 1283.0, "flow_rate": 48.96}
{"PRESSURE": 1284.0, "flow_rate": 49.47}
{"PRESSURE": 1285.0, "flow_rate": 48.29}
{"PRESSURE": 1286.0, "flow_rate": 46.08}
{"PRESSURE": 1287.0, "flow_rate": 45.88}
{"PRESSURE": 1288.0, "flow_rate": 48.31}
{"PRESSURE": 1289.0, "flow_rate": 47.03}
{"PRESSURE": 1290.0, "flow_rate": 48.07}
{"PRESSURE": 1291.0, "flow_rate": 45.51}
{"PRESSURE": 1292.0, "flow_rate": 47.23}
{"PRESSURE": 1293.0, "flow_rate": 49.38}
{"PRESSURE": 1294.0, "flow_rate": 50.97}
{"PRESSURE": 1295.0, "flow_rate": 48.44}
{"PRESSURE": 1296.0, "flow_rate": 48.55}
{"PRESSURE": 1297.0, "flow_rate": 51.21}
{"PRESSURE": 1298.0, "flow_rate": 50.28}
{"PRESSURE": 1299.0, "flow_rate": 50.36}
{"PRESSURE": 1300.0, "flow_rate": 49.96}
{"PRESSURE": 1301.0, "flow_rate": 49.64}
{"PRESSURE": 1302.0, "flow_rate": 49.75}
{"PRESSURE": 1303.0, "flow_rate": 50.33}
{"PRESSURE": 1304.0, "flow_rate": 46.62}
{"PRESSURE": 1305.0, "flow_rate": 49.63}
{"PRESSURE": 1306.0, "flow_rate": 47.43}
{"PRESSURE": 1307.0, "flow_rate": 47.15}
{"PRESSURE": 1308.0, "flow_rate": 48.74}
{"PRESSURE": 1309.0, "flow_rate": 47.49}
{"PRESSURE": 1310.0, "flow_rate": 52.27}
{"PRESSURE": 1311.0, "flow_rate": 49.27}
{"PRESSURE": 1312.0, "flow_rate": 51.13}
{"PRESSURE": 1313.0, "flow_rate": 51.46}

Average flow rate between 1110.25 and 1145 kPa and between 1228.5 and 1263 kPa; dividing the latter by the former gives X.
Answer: 1.50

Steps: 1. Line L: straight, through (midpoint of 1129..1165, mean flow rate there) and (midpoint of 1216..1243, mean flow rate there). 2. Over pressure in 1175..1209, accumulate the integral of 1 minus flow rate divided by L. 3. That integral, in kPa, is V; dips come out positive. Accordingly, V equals -1.3 kPa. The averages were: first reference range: 43.7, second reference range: 78.8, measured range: 65.3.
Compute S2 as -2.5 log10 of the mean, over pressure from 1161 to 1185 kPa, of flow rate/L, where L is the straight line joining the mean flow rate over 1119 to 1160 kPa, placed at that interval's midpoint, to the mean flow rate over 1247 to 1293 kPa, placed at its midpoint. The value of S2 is -0.197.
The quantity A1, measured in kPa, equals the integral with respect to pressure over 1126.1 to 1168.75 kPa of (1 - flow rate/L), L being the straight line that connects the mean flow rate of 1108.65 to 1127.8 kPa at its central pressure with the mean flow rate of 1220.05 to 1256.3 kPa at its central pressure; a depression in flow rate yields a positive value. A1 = 4.2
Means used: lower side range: 41.7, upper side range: 71.3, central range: 44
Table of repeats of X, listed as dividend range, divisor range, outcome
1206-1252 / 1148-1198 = 1.38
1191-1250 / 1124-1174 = 1.63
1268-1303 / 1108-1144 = 1.14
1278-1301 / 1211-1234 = 0.61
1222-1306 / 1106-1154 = 1.36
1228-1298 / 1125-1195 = 1.13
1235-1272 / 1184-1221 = 0.82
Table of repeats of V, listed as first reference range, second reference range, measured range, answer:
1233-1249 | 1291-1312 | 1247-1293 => 7.4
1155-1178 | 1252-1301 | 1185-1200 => -4.7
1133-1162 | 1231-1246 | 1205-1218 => -2.3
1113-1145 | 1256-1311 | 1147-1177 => -2.0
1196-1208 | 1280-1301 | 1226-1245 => -4.3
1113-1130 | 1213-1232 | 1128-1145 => 1.1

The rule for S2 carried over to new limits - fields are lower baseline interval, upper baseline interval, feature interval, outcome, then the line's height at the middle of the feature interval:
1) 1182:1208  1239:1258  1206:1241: -0.22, 64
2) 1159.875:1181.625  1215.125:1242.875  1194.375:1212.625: -0.06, 67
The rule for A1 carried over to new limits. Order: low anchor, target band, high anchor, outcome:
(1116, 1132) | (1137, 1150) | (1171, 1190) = 1.5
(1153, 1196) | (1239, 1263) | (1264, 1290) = -4.0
